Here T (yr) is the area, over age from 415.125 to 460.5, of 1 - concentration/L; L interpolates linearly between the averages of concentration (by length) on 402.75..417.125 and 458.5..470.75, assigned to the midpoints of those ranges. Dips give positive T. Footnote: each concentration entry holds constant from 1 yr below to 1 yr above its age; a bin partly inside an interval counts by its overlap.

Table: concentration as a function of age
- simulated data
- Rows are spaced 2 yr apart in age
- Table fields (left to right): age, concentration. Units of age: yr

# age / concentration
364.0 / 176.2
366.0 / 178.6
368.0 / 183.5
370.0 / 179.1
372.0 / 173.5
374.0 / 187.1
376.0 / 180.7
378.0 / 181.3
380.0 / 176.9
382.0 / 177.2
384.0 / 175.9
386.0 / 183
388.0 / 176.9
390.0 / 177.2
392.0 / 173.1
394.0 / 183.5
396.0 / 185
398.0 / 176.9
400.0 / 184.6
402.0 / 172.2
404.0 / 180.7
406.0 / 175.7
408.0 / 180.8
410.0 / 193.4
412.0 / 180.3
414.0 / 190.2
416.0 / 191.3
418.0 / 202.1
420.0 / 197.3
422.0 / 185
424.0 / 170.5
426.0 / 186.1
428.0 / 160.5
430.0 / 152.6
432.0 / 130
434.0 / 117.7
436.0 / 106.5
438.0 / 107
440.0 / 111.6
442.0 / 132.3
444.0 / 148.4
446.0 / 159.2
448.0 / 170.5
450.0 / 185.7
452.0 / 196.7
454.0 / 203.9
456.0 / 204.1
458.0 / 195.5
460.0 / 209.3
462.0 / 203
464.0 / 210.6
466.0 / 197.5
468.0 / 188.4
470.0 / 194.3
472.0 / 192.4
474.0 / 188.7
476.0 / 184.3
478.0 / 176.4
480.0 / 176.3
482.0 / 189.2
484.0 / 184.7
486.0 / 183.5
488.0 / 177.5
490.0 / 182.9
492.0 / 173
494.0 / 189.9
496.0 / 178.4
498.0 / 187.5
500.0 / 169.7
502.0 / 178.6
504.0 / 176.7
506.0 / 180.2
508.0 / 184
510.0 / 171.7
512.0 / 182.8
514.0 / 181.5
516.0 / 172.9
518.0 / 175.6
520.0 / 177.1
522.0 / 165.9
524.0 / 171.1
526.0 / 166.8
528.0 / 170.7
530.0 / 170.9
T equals 6.3 yr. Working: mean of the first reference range 185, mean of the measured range 166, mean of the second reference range 200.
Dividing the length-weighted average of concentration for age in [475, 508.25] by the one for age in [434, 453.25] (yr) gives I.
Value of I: 1.24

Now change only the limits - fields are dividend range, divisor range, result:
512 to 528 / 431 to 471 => 1.03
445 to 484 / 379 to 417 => 1.05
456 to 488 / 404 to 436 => 1.11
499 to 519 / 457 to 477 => 0.90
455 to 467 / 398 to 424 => 1.10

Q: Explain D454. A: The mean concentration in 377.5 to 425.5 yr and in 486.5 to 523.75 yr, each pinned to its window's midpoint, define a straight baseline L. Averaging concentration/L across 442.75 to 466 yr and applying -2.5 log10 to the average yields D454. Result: -0.055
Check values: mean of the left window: 182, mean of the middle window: 189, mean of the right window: 178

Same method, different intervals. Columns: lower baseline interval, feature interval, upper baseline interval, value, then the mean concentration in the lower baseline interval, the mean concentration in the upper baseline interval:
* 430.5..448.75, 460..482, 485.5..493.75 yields -0.188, 132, 180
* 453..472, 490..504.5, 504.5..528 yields 0.028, 200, 175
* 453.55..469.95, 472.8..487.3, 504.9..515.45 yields 0.056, 201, 180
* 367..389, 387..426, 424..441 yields -0.173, 180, 136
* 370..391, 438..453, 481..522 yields 0.162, 179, 180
